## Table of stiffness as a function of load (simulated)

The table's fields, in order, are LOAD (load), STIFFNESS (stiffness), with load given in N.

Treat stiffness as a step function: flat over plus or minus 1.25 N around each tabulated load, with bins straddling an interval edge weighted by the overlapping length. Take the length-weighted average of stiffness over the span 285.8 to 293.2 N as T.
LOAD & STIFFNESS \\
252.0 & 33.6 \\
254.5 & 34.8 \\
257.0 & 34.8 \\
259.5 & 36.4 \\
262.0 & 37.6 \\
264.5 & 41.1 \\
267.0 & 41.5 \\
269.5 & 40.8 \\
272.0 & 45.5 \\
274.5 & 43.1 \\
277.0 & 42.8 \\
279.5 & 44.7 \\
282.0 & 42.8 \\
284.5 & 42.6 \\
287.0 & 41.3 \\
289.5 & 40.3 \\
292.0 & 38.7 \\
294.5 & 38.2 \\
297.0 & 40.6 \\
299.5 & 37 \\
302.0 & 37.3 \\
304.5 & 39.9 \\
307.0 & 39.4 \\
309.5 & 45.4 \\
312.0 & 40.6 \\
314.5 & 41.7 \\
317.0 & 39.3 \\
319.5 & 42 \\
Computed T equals 40.1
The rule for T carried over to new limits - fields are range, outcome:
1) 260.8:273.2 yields 41.3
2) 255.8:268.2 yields 38.3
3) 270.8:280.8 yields 44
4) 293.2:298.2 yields 39.4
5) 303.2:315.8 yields 41.4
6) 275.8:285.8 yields 43.2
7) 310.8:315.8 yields 41.1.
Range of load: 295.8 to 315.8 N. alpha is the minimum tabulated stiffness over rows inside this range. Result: 37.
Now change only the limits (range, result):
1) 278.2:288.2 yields 41.3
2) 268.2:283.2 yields 40.8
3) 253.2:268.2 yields 34.8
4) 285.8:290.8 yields 40.3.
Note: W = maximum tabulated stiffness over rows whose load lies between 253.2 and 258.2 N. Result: 34.8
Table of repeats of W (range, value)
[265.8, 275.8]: 45.5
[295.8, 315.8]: 45.4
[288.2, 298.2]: 40.6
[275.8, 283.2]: 44.7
